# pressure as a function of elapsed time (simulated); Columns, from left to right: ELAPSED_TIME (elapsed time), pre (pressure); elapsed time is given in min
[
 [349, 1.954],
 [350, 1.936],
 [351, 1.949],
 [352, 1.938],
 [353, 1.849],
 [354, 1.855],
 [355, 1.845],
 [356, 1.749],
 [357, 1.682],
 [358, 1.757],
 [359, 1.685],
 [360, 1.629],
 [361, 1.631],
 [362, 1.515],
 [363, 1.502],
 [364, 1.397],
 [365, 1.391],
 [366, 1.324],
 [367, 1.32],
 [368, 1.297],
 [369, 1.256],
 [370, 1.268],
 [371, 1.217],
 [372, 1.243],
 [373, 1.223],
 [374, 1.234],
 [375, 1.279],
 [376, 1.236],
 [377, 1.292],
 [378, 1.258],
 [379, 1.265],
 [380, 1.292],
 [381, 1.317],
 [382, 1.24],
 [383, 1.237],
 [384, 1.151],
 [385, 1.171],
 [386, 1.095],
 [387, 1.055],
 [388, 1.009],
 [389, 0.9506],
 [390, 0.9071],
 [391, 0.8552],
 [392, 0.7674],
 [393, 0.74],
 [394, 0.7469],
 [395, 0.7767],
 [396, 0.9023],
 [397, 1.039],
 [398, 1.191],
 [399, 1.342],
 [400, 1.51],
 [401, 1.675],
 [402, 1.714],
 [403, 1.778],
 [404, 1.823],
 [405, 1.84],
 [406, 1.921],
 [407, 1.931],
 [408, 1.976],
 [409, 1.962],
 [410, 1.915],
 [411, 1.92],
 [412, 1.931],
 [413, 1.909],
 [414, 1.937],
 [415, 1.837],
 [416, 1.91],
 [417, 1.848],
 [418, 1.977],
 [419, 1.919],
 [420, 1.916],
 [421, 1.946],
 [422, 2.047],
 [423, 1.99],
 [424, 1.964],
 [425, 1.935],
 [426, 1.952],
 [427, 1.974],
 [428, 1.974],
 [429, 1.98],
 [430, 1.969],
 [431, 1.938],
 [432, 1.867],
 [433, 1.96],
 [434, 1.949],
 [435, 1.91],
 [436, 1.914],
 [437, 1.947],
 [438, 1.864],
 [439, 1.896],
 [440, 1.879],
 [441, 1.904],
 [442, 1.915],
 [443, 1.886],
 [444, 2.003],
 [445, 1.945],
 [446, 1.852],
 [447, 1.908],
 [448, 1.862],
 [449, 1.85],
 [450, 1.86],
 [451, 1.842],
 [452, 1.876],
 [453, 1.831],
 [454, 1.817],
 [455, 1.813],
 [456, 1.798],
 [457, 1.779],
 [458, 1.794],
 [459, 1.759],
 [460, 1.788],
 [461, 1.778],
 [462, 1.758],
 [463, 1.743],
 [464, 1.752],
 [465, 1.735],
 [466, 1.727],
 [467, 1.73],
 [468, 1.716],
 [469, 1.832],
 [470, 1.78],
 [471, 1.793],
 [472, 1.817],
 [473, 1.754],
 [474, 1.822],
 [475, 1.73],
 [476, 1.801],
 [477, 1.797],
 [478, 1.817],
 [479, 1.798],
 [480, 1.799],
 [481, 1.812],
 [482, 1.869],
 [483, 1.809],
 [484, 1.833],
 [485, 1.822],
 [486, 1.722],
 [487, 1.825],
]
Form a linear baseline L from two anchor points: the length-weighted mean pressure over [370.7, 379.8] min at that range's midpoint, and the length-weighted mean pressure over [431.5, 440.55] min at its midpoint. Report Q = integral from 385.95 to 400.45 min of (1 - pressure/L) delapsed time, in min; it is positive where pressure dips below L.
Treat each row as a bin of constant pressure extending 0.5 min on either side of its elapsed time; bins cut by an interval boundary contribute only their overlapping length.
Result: 4.6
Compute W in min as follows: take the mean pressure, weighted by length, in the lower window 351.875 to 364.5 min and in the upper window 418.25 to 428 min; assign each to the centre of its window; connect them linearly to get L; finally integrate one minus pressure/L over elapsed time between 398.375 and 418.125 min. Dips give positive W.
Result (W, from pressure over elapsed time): 0.8 min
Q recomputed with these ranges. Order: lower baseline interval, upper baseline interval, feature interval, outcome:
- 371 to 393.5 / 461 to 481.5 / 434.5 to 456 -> -4.0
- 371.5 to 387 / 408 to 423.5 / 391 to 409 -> 2.9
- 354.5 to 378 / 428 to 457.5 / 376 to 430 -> 4.2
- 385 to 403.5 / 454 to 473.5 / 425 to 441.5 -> -5.0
